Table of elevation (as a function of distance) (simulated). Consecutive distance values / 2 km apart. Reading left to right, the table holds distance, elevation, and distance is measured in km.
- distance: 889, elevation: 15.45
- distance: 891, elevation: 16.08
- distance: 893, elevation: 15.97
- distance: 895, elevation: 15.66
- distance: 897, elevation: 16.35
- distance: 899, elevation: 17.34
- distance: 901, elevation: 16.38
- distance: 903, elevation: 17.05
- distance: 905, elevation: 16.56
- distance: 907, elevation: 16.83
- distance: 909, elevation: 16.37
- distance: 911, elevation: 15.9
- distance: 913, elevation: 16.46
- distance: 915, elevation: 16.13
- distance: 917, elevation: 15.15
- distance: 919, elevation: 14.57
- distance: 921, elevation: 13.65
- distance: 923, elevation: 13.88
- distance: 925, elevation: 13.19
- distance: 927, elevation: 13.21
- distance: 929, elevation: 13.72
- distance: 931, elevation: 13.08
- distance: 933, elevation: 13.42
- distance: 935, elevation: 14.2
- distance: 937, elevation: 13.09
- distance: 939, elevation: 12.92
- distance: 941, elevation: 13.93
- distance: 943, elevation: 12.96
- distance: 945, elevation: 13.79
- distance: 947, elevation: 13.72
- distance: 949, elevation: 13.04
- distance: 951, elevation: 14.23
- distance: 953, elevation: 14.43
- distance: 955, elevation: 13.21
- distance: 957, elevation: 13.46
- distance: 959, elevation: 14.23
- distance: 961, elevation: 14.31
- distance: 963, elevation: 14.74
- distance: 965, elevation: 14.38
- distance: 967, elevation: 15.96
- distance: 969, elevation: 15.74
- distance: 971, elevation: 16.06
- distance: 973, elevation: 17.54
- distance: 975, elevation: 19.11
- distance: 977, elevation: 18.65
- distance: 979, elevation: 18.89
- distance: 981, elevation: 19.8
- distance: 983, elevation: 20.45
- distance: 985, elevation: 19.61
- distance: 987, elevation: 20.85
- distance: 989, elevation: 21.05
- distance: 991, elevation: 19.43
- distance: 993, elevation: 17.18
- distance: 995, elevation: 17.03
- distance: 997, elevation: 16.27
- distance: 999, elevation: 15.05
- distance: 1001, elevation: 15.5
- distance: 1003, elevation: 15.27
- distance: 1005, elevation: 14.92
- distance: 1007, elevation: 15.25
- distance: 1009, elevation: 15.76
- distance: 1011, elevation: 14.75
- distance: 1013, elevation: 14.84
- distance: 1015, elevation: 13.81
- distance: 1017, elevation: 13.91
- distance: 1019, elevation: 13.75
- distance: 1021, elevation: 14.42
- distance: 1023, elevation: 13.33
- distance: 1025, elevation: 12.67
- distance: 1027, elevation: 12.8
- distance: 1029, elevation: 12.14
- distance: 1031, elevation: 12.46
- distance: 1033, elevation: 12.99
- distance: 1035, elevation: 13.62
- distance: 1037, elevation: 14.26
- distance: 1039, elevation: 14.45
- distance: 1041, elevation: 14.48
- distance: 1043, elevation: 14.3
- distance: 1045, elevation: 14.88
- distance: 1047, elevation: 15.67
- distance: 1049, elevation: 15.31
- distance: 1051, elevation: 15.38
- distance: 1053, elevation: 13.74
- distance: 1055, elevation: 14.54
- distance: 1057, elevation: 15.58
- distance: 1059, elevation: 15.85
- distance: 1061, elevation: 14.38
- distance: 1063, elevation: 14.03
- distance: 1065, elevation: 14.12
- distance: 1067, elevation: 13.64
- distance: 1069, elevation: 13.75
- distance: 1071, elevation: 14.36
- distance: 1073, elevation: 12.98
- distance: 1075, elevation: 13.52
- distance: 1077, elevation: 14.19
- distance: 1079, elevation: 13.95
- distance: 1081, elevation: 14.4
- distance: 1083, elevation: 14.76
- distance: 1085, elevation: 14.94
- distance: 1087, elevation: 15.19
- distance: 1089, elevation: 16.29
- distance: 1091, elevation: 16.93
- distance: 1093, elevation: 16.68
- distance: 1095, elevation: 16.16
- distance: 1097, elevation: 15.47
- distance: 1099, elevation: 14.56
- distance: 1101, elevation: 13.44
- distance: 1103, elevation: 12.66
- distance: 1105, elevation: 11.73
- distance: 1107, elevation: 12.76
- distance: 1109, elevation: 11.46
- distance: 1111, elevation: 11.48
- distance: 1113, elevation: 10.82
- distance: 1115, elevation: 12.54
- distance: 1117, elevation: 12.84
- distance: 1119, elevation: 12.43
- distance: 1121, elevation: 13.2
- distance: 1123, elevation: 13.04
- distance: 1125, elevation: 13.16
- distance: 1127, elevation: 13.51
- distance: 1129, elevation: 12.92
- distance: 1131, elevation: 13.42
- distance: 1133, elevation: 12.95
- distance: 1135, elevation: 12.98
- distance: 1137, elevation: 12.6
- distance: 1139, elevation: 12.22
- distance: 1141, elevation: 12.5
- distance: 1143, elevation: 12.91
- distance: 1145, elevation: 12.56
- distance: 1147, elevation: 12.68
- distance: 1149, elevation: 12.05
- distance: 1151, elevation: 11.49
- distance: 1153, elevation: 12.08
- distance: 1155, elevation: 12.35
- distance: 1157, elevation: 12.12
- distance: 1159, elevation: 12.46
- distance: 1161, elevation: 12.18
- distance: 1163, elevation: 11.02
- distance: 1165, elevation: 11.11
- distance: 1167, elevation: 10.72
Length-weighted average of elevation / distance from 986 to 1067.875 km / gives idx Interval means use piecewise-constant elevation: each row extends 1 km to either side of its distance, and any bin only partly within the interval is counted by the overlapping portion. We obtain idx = 15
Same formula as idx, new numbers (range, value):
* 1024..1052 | 14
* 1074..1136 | 13.7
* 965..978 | 17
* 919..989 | 15.3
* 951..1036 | 15.7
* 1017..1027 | 13.5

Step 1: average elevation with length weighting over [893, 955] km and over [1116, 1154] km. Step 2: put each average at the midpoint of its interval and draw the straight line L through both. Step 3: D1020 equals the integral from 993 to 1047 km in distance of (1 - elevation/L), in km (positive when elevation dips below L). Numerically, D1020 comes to -2.4 km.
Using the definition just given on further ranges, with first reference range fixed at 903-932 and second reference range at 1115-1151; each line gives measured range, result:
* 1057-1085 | -1.7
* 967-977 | -1.9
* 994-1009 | -1.6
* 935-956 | 1.6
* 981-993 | -4.8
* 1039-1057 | -1.5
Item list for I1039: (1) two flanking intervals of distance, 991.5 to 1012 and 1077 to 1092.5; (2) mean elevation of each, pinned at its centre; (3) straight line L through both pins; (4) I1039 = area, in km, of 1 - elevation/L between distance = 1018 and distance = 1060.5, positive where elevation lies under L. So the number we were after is 3.8 km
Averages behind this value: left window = 15.8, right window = 15.2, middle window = 14.1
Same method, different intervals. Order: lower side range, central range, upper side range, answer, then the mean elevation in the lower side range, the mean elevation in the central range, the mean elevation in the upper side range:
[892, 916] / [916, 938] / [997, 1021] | 3.2 km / 16.4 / 13.7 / 14.8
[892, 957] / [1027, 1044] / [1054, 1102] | 1.4 km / 14.7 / 13.5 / 14.7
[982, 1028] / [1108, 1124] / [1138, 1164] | 1.1 km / 16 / 12.2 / 12.2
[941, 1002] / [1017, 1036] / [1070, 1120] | 2.6 km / 16.3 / 13.2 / 13.9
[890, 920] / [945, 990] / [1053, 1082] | -3.1 km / 16.2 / 16.5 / 14.2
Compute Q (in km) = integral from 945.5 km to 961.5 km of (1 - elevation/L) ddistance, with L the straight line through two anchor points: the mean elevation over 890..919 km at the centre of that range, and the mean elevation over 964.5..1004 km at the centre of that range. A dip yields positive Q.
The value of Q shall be 3.1 km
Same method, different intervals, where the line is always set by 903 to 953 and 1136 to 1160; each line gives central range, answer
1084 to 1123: -3.0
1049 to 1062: -1.7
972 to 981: -3.1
